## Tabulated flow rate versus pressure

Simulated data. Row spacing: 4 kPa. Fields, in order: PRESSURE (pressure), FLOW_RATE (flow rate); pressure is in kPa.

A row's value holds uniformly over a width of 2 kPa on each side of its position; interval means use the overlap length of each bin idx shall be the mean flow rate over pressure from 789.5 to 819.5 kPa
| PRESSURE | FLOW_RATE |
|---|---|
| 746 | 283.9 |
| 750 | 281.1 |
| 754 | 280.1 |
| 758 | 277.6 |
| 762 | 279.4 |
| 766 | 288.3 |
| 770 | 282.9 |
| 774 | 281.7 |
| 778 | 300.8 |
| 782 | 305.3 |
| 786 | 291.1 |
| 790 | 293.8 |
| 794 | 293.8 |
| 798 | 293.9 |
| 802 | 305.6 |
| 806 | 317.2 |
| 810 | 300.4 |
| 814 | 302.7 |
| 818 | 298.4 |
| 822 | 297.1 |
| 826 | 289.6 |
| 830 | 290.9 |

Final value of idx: 301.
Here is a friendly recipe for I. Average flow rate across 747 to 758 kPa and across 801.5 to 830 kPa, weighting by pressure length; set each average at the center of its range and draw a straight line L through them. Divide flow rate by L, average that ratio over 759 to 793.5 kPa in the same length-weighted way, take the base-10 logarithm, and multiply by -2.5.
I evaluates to -0.01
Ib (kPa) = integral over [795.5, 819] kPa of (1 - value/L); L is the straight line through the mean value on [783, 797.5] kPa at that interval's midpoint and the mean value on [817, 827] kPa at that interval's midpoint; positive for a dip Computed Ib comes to -0.7 kPa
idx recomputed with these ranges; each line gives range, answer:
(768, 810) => 297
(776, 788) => 299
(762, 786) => 291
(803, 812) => 308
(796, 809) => 305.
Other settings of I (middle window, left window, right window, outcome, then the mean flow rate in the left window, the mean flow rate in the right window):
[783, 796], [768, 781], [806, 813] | 0.01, 290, 306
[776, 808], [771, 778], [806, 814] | -0.01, 287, 305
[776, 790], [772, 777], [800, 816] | -0.03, 286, 306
